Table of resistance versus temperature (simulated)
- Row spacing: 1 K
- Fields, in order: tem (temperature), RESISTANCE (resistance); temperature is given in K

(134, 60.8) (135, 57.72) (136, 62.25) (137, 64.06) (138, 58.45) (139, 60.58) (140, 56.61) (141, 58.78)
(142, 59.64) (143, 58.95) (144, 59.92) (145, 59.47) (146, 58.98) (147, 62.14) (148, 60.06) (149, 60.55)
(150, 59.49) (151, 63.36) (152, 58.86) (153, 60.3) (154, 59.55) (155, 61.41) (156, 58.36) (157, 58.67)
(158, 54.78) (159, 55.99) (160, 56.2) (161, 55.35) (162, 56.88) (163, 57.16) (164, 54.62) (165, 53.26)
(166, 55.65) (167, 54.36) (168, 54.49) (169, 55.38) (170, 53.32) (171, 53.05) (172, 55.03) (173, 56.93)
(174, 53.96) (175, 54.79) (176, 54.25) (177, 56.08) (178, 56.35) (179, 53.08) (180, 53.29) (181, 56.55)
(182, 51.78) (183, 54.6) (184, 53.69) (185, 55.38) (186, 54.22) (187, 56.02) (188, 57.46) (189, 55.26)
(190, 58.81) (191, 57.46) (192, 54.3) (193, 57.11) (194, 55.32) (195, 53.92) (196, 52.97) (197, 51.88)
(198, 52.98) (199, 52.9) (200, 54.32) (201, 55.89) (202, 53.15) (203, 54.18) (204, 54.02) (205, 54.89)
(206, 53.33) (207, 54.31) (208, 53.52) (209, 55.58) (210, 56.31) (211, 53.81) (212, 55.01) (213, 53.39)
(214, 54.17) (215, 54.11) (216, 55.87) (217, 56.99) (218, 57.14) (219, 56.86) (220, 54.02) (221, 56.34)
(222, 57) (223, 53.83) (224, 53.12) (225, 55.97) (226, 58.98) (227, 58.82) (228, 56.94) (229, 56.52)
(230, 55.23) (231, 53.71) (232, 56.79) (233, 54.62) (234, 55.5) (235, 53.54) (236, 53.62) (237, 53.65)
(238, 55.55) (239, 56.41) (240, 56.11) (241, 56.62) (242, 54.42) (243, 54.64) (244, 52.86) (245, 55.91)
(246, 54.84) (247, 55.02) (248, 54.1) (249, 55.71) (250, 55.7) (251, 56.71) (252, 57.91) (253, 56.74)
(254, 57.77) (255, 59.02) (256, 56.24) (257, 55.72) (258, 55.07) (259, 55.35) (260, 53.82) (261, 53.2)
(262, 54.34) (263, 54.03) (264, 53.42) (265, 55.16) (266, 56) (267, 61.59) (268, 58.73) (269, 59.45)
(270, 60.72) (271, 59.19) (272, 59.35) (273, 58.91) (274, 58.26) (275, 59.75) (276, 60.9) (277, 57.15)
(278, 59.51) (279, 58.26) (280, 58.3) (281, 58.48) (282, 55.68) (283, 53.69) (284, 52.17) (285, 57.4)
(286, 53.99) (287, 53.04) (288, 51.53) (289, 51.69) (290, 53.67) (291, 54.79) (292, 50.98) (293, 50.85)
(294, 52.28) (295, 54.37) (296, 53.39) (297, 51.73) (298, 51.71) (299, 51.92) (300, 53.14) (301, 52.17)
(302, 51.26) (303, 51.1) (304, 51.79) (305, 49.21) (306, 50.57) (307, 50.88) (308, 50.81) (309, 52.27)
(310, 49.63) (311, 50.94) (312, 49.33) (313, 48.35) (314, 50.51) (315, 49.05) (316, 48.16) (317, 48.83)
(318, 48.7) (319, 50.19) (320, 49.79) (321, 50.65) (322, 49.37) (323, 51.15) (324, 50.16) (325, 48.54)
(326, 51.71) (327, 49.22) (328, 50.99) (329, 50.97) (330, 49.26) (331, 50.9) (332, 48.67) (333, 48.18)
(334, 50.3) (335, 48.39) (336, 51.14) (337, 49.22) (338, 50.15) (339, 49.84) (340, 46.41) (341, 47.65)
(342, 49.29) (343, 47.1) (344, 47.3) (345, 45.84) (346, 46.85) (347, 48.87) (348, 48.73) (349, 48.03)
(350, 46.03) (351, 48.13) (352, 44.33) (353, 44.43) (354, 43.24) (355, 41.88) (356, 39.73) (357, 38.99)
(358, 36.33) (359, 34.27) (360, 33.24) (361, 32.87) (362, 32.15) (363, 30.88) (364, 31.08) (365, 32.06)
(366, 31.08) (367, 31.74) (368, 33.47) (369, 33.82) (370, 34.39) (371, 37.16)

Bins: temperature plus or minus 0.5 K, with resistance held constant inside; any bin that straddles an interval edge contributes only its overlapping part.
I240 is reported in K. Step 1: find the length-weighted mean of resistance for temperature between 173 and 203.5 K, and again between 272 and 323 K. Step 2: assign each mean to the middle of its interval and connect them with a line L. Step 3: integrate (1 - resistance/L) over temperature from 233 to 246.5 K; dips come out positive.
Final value -0.3 K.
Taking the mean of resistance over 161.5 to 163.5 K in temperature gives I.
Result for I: 57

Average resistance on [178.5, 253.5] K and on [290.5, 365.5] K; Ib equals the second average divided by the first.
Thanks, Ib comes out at 0.86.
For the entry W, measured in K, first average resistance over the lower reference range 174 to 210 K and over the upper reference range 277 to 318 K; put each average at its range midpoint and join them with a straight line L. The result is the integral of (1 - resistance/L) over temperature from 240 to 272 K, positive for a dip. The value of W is -1.7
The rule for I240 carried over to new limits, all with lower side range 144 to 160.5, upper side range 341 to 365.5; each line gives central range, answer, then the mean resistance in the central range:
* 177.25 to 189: 0.36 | 54.8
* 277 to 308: -4.29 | 53.3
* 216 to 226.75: -0.59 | 56.1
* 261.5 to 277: -2.88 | 58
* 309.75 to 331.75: -2.73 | 49.8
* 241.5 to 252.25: -0.91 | 55.2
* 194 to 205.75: 0.27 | 53.8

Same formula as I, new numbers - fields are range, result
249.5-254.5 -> 57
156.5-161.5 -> 56.2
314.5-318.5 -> 48.7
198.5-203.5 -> 54.1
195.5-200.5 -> 53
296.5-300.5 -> 52.1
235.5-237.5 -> 53.6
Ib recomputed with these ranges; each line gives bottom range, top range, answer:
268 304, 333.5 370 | 0.76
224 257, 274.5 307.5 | 0.97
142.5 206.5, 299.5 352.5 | 0.88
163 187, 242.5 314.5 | 1.00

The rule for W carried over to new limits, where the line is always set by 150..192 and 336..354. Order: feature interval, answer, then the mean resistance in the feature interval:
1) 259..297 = -3.8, 55.8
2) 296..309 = -0.5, 51.5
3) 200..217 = -0.1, 54.5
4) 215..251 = -1.7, 55.5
